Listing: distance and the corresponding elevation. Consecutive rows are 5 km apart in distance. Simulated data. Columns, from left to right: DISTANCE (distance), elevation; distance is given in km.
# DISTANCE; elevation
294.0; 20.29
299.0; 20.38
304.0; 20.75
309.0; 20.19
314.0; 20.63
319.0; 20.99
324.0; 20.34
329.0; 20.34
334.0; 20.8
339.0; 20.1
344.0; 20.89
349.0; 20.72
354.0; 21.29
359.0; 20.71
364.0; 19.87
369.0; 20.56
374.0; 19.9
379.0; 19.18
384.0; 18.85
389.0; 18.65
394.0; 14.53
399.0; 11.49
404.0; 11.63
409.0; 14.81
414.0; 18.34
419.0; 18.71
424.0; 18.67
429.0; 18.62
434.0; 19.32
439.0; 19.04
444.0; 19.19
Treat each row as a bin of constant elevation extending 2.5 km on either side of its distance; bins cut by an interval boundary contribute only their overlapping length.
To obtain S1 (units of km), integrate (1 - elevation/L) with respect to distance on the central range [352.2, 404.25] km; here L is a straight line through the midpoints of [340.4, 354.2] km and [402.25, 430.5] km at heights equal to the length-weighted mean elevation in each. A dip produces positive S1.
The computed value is 2.88 km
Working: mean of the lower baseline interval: 20.8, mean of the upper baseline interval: 16.9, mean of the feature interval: 18.1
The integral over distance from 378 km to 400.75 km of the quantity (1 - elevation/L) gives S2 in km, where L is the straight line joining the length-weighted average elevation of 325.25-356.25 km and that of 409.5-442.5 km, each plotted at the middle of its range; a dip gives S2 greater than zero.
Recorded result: 3.5 km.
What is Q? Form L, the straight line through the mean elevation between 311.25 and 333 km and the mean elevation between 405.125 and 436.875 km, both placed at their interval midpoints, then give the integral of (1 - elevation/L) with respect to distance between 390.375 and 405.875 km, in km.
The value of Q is 4.57 km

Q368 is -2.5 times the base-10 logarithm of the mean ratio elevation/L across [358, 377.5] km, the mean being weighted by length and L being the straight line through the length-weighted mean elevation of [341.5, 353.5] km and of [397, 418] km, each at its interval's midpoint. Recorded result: -0.08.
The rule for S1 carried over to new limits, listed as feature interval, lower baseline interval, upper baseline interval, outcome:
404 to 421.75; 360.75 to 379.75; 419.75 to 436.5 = 2.4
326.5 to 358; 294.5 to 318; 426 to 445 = -0.9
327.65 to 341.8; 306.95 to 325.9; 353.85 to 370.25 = 0.1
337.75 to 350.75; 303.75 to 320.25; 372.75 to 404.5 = -1.2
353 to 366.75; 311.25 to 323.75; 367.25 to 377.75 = -0.2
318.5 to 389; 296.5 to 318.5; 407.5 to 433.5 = -2.6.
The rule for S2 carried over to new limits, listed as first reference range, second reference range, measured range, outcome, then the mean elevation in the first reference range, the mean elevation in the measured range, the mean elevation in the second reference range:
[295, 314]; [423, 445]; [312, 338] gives -0.5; 20.5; 20.6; 19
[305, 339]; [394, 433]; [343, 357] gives -1.3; 20.5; 21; 16.1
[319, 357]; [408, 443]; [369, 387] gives 0.2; 20.7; 19.5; 18.4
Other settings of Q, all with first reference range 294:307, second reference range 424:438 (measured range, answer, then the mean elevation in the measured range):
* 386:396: 1.3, 16.8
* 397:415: 5.1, 13.8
